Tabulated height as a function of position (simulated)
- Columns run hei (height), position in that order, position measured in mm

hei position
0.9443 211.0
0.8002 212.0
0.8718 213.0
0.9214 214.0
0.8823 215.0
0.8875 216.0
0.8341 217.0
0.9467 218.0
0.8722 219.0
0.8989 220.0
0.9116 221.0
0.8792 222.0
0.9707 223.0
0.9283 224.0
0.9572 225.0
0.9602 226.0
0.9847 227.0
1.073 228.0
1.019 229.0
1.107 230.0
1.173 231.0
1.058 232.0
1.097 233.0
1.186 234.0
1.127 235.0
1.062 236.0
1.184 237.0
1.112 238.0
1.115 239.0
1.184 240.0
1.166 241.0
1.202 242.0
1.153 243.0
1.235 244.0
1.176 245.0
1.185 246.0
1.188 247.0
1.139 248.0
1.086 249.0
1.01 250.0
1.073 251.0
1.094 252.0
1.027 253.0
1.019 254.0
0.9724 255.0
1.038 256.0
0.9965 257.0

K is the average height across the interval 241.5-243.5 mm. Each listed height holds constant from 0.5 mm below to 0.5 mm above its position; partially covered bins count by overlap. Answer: 1.18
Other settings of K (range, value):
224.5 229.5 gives 0.999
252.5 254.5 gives 1.02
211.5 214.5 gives 0.864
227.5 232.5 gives 1.09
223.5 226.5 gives 0.949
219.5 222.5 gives 0.897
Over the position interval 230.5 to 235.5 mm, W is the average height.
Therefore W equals 1.13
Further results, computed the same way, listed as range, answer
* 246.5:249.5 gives 1.14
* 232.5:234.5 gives 1.14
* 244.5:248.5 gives 1.17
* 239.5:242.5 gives 1.18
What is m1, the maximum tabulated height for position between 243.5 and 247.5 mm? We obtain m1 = 1.235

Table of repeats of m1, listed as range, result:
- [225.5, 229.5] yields 1.073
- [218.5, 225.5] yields 0.9707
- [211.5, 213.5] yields 0.8718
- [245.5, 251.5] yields 1.188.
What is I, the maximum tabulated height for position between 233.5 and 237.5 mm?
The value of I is 1.186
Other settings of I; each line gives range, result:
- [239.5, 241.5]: 1.184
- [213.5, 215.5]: 0.9214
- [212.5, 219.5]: 0.9467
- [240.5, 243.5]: 1.202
